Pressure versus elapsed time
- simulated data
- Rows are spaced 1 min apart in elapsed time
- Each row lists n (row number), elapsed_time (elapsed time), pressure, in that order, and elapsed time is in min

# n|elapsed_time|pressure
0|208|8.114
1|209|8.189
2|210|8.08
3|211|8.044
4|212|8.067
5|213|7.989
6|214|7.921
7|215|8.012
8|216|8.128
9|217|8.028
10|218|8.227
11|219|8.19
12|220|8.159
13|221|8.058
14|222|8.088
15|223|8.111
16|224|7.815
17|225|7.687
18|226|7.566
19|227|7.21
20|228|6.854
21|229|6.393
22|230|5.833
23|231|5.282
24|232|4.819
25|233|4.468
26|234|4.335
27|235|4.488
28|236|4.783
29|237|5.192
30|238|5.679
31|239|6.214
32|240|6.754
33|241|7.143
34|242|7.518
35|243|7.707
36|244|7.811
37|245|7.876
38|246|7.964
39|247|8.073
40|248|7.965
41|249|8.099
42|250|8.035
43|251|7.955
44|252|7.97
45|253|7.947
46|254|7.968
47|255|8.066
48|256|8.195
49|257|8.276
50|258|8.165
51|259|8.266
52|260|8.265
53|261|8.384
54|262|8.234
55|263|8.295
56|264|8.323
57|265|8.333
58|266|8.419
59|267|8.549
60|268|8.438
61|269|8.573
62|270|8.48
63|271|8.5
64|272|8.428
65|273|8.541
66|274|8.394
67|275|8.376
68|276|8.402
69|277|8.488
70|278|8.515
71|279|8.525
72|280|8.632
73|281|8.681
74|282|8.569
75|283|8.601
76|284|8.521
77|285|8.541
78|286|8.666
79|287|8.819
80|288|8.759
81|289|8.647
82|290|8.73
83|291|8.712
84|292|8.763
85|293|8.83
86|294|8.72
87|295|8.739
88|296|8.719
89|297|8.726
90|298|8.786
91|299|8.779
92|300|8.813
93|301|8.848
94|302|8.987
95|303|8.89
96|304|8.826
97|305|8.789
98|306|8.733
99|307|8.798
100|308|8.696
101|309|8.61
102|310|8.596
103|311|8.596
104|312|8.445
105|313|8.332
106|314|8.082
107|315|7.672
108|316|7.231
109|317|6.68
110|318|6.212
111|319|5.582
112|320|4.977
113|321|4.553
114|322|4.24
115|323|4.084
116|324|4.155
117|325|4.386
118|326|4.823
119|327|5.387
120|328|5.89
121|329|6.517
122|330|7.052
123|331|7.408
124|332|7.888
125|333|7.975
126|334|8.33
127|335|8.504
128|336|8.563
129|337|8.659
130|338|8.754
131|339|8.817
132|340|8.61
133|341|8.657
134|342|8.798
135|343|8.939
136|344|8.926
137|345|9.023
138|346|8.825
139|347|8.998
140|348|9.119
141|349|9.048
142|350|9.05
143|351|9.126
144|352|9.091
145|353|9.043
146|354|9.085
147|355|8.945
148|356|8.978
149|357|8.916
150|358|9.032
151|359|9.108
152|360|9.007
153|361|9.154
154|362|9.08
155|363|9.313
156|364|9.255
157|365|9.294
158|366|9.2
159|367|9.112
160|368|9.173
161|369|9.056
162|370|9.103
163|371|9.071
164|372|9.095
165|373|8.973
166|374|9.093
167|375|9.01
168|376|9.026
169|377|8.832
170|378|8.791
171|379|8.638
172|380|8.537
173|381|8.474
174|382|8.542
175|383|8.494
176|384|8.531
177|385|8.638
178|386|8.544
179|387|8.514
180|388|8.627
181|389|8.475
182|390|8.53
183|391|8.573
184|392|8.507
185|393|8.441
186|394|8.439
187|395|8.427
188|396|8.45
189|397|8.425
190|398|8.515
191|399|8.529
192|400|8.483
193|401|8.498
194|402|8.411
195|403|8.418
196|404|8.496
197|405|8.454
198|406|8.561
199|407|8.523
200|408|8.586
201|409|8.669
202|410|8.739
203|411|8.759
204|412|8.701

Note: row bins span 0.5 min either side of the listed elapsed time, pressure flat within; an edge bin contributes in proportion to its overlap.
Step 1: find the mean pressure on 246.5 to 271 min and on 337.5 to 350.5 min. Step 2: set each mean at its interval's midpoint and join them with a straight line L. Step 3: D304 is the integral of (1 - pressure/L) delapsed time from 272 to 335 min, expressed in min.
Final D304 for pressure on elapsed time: 5.4 min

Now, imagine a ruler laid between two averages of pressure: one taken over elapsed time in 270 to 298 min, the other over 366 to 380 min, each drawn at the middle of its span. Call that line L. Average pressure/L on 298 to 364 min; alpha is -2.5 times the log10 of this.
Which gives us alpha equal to 0.11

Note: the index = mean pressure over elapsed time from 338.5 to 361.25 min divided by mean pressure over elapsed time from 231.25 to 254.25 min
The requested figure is 1.3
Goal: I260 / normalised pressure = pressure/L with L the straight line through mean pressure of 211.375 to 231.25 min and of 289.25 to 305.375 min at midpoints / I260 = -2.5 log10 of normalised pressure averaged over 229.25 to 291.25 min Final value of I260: 0.067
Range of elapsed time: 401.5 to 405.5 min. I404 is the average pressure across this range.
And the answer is 8.44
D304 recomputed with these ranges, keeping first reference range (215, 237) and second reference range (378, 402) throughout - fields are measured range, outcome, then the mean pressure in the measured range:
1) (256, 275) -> -3.1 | 8.38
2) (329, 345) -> -0.8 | 8.35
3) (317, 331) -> 4.4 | 5.35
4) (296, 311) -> -2.3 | 8.77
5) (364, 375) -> -1.1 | 9.12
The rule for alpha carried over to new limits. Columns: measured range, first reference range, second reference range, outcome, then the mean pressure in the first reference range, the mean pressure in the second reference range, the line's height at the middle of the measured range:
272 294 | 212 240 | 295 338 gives -0.190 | 6.82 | 7.46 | 7.22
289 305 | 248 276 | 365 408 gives -0.050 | 8.27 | 8.68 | 8.39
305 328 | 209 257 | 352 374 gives 0.247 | 7.27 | 9.09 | 8.44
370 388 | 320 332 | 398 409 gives -0.166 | 5.41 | 8.5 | 7.53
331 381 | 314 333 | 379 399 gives -0.232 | 5.94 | 8.51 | 7.21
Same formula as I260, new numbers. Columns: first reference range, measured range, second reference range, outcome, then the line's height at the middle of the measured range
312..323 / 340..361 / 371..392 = -0.187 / 7.56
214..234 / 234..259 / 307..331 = -0.043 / 7.01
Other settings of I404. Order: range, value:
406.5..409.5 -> 8.59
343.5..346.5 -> 8.92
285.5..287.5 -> 8.74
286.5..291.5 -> 8.73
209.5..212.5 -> 8.06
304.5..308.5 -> 8.75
